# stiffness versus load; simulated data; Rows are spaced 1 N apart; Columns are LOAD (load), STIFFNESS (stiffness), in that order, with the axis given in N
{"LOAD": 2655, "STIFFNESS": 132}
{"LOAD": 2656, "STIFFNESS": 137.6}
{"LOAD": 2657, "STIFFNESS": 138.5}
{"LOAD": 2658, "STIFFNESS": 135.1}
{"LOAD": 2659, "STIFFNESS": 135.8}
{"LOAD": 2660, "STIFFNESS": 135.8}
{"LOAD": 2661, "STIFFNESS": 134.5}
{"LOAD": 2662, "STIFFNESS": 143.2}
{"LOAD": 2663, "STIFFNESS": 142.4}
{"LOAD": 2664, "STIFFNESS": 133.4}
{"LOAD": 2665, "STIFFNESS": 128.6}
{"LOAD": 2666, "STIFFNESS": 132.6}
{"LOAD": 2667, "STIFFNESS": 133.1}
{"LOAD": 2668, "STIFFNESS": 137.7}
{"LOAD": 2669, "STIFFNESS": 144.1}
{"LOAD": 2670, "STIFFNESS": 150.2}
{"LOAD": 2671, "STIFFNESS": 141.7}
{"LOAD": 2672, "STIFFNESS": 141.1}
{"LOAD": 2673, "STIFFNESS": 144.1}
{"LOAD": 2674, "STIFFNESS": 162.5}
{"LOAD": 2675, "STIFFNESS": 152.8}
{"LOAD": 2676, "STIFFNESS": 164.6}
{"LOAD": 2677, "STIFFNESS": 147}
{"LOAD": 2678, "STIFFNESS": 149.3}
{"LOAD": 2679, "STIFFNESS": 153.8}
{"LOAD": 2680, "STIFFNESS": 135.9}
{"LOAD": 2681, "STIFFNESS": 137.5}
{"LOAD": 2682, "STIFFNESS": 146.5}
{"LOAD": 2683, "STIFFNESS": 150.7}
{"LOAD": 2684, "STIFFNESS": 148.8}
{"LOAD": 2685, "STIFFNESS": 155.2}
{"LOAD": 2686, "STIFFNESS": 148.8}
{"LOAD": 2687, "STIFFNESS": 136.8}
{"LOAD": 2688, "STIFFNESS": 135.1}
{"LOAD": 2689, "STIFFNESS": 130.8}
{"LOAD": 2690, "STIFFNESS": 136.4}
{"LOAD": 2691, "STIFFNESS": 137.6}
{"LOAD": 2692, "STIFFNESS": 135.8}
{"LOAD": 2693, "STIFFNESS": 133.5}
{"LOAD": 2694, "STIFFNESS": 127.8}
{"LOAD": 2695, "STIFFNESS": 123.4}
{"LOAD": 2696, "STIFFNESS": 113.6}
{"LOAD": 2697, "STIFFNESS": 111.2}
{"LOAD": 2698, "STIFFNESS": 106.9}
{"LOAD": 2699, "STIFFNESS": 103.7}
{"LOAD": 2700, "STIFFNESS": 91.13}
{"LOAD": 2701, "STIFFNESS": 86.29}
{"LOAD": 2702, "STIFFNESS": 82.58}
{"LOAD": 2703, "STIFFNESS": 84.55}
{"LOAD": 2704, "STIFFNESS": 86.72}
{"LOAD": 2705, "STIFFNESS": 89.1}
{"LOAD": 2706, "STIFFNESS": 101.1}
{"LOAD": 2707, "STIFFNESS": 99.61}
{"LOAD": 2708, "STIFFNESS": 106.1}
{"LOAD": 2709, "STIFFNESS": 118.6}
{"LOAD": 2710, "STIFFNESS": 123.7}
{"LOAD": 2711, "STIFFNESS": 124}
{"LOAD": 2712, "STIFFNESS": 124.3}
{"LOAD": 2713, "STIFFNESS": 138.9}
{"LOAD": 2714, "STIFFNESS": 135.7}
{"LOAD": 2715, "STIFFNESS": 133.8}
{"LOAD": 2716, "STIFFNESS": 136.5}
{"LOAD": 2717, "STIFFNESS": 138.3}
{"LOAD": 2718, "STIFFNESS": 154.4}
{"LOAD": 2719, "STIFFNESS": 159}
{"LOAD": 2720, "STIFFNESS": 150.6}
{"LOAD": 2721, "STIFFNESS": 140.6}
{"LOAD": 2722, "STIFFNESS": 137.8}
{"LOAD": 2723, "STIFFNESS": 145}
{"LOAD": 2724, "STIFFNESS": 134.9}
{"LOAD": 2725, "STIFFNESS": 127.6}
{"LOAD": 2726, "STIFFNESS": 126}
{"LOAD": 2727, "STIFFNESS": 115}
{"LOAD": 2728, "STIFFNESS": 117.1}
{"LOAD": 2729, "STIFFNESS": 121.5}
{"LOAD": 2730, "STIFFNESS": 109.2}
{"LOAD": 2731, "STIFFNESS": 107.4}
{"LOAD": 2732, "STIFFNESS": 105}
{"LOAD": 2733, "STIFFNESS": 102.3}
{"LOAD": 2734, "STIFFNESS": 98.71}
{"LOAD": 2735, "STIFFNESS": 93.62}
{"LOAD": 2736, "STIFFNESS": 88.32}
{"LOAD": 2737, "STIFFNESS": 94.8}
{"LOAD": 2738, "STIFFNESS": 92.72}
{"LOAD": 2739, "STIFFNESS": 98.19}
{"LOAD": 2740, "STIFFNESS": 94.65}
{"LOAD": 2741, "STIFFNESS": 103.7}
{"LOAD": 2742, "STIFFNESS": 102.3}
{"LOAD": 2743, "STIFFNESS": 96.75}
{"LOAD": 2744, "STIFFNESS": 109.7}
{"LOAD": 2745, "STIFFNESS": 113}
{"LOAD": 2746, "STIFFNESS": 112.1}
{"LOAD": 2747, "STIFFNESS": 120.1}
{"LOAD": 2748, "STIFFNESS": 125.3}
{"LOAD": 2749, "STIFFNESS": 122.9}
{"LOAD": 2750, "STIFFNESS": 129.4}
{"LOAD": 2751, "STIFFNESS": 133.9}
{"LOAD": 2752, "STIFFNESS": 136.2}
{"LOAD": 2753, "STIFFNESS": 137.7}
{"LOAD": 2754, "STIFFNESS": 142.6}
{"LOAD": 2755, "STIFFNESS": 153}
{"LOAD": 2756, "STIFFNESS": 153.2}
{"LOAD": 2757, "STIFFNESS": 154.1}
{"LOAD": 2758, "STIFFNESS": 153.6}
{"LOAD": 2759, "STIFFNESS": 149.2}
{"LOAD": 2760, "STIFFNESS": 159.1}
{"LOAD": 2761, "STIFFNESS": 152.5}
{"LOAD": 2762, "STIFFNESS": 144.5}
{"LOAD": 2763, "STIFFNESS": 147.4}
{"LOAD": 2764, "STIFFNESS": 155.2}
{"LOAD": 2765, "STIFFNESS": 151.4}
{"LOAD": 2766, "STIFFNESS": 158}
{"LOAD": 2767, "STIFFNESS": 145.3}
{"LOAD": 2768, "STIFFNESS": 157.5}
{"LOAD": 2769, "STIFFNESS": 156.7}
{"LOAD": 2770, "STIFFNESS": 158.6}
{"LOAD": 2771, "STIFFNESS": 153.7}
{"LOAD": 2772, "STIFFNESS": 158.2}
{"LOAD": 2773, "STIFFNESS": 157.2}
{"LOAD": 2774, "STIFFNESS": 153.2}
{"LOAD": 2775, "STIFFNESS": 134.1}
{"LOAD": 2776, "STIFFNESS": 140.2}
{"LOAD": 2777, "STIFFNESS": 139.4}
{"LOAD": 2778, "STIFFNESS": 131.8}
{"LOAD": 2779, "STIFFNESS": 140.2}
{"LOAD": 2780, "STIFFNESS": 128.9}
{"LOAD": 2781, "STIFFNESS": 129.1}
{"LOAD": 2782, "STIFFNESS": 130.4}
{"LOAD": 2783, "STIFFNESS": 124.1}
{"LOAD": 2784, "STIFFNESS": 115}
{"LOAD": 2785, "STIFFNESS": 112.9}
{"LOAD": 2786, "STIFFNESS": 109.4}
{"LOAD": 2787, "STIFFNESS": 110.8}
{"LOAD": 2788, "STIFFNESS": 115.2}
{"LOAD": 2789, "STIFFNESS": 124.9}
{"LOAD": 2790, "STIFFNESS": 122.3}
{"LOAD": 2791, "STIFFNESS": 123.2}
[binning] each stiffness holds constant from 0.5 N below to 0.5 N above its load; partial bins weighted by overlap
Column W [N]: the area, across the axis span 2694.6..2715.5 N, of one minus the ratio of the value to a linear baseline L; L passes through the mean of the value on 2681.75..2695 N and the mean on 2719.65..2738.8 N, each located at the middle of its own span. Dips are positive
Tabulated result 3.3 N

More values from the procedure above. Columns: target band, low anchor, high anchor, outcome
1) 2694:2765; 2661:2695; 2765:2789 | 9.2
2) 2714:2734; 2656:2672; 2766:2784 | 1.7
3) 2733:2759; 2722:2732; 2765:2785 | 2.4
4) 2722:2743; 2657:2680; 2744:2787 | 4.7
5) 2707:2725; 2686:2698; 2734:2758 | -1.5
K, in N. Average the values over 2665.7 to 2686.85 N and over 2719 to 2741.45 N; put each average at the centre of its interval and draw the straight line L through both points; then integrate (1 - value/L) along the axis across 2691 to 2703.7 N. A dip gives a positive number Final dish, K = 2.39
